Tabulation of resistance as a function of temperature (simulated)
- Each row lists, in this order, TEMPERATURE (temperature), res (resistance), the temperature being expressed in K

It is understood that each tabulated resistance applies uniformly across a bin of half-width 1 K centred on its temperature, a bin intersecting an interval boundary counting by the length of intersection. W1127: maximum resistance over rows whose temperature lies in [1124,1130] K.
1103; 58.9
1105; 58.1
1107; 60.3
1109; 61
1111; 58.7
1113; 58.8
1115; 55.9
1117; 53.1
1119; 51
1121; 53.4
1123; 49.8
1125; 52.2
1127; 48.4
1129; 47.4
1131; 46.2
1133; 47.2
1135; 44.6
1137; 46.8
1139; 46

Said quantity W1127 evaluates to 52.2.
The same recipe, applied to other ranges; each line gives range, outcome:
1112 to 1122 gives 58.8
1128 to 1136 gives 47.4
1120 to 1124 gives 53.4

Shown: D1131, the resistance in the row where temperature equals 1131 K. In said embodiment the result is 46.2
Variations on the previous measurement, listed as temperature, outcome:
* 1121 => 53.4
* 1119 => 51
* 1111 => 58.7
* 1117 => 53.1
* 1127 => 48.4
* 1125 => 52.2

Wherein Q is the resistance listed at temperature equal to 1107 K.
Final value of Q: 60.3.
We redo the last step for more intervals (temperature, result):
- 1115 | 55.9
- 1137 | 46.8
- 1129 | 47.4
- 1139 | 46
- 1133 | 47.2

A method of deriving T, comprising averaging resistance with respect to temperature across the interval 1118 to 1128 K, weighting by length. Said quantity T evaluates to 51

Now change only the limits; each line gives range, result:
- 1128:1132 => 46.8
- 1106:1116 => 58.9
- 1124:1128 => 50.3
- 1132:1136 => 45.9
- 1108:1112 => 59.9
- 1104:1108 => 59.2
